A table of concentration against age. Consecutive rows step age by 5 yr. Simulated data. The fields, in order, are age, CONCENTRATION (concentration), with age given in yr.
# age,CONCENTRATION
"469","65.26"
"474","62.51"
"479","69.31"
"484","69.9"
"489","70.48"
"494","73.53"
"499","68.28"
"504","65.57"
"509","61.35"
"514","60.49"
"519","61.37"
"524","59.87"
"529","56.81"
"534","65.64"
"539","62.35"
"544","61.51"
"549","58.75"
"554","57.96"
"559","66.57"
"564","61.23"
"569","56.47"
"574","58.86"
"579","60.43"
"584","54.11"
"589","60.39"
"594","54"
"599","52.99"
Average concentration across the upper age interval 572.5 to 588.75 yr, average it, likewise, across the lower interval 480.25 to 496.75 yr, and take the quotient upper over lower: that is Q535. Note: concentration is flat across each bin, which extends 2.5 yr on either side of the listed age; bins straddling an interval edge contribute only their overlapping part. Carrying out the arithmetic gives 0.82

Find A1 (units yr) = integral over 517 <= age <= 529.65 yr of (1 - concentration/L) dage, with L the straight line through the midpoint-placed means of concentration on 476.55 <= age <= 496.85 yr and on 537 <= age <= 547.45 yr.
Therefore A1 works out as 0.99 yr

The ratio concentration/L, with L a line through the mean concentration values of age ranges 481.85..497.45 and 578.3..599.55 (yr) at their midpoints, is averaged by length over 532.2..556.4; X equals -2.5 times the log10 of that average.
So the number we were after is 0.03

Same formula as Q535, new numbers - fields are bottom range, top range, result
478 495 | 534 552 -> 0.87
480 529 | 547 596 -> 0.90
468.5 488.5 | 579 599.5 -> 0.84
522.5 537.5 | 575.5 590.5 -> 0.96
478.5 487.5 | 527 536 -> 0.88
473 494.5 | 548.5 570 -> 0.88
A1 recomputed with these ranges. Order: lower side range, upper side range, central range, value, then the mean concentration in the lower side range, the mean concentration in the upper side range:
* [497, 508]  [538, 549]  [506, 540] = 1.3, 66.1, 61.1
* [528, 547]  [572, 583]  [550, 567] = -0.3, 61.9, 58.9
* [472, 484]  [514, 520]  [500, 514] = -0.2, 66.9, 61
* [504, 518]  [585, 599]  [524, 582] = -1.6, 61.8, 56.1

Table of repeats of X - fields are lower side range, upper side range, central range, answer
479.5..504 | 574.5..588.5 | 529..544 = 0.03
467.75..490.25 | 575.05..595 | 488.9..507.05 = -0.05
